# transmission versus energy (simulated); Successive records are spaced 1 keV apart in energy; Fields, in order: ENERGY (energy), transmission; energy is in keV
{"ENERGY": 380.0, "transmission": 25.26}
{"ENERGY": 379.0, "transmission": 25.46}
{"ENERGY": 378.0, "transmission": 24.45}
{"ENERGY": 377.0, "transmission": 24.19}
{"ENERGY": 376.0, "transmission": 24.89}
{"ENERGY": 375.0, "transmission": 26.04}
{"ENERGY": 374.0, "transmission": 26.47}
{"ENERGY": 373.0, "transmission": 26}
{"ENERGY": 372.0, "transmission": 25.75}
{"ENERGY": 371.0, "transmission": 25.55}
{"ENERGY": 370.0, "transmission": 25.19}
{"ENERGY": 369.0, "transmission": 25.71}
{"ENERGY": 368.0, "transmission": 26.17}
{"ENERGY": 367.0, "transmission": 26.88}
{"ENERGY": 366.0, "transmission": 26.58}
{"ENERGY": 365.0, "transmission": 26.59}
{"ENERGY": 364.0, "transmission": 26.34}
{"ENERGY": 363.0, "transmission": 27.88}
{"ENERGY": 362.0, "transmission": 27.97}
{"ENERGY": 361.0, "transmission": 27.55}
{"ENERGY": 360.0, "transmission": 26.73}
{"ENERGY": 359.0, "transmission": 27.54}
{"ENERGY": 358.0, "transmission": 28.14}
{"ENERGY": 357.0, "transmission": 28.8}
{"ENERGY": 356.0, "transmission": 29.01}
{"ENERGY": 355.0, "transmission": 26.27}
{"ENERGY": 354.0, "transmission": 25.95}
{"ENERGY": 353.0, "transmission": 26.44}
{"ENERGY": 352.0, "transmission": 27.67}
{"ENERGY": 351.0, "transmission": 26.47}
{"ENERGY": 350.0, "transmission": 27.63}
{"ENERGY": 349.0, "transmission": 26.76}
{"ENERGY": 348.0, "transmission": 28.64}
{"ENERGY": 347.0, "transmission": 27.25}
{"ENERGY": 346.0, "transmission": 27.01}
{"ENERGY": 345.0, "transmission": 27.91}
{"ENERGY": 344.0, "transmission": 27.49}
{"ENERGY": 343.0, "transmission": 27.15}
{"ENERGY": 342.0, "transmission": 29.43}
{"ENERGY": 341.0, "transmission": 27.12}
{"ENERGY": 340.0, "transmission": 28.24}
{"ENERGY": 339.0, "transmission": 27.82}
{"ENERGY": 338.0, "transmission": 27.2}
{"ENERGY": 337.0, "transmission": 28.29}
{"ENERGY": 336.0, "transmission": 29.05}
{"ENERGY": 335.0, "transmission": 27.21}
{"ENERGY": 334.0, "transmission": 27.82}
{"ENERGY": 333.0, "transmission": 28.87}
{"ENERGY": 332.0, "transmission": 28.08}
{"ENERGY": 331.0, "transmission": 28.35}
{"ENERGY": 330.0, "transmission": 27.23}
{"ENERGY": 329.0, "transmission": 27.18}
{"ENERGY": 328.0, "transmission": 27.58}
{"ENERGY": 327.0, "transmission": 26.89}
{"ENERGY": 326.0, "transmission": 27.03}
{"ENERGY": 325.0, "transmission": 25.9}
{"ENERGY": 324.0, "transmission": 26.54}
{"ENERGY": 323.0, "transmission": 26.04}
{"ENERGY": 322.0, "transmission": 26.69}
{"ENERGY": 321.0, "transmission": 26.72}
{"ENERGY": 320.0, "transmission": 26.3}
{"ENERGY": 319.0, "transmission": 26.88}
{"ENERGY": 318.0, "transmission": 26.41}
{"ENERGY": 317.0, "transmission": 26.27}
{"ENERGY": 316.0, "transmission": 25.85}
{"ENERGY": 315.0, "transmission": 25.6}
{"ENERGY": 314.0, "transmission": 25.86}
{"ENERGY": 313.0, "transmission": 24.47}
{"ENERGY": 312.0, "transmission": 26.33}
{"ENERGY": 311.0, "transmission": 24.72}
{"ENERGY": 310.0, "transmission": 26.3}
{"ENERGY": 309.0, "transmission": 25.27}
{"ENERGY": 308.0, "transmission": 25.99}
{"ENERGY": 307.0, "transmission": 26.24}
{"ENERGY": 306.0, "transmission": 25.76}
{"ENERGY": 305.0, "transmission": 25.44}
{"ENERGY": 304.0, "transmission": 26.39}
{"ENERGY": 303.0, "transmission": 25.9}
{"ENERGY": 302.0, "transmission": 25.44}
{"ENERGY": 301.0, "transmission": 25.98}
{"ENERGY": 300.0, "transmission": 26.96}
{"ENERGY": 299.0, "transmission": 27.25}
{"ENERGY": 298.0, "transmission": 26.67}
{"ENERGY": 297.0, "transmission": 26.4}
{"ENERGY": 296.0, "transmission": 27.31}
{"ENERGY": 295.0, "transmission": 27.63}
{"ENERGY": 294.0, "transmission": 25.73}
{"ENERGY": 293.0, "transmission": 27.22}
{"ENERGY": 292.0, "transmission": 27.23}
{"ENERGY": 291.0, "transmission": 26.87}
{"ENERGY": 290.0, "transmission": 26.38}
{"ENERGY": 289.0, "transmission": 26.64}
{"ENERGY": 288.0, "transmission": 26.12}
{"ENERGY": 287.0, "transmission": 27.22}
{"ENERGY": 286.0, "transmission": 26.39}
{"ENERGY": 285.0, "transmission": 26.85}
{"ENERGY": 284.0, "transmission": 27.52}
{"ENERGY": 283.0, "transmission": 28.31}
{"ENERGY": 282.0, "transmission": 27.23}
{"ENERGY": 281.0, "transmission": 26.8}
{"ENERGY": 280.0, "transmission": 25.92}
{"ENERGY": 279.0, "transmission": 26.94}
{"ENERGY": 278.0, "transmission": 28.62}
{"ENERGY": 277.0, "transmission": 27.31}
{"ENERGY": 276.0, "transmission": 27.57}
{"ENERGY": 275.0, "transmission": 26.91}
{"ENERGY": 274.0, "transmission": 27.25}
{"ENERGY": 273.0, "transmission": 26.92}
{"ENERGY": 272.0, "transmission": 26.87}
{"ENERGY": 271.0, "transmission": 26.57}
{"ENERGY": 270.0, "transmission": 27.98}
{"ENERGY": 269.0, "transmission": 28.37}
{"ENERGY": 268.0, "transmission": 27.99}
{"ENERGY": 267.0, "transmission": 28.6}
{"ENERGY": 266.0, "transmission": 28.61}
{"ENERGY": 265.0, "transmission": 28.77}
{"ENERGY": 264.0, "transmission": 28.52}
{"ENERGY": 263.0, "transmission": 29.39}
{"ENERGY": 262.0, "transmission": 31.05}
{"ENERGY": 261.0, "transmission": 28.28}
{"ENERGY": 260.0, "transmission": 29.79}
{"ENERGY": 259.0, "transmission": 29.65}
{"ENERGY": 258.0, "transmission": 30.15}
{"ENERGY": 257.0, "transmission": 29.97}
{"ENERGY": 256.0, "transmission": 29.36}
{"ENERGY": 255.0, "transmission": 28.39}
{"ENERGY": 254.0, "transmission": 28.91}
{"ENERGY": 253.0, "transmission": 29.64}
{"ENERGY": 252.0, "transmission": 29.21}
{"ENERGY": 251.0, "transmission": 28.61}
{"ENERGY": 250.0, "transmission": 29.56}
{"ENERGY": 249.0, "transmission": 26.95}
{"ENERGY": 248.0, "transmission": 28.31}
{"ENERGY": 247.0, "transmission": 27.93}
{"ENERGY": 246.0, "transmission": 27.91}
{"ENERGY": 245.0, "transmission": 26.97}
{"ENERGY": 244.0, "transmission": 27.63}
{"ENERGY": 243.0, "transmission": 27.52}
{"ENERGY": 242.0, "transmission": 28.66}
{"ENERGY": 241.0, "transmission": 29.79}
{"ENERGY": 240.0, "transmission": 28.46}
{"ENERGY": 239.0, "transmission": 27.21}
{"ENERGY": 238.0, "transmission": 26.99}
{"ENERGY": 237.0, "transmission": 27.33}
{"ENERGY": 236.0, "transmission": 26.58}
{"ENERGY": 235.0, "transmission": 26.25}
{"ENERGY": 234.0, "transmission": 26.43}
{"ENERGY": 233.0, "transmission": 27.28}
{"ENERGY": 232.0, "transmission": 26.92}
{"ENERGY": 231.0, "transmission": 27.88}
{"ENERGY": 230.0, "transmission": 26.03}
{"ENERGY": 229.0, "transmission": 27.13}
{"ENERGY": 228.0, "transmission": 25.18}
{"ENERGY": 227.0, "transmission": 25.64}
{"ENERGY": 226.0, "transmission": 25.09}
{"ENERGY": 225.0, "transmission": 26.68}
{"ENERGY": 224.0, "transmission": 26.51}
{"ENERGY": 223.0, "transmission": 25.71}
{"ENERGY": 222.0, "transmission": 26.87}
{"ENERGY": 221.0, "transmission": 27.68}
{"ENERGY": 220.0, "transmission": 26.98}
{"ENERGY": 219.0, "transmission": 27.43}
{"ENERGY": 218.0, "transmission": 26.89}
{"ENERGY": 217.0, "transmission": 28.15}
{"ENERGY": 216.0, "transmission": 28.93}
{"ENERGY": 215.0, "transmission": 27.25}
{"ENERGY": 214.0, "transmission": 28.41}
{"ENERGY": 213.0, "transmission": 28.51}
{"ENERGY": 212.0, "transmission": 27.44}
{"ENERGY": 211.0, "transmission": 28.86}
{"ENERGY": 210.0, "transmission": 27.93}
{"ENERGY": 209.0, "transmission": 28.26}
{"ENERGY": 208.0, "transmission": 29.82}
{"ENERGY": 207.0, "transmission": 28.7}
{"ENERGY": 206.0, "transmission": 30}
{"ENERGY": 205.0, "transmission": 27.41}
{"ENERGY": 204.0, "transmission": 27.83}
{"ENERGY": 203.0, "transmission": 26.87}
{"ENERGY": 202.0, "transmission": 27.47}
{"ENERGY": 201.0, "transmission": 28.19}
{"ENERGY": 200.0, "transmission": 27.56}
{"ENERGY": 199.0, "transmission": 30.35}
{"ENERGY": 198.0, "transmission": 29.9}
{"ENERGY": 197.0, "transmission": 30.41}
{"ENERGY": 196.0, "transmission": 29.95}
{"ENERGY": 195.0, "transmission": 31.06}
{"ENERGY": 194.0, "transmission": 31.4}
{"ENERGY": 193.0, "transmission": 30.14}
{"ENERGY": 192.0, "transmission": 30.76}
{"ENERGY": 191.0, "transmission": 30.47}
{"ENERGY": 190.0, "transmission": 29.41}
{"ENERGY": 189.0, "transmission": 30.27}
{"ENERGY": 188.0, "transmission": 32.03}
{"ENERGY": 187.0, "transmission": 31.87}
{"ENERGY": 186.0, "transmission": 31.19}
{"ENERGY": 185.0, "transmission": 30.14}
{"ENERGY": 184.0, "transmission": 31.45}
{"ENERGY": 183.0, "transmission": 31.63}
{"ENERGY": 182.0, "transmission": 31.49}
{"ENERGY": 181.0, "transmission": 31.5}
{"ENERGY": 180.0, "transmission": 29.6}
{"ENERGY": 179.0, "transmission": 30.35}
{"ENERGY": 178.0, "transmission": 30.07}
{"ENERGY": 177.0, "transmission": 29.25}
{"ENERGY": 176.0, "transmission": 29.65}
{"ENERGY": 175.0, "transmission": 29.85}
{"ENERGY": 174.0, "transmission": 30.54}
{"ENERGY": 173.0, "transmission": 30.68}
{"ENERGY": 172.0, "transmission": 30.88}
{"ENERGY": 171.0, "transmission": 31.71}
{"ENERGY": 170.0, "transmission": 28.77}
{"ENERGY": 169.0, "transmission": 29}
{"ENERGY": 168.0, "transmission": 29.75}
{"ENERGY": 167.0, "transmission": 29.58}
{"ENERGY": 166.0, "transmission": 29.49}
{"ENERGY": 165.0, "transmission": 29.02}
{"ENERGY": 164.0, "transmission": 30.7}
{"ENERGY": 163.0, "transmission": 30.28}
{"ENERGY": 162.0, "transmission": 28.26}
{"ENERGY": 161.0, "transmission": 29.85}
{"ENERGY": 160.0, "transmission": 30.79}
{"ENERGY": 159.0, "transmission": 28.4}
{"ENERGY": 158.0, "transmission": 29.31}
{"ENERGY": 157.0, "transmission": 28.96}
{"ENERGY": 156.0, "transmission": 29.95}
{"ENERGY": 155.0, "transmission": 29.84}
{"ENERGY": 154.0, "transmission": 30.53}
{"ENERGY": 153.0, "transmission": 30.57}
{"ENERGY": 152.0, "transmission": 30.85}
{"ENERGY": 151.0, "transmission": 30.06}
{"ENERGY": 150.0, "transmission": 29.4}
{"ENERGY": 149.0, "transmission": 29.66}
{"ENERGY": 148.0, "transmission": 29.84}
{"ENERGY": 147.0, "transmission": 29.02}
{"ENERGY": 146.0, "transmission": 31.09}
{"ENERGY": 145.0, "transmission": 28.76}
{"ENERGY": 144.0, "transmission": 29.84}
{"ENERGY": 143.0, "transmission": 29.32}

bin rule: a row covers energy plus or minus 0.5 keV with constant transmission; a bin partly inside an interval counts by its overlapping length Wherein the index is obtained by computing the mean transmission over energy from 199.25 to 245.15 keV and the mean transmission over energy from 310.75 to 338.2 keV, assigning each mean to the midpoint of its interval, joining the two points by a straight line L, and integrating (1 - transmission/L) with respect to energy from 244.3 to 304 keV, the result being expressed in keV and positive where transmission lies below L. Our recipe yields -1.21 keV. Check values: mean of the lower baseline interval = 27.5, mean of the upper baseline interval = 26.8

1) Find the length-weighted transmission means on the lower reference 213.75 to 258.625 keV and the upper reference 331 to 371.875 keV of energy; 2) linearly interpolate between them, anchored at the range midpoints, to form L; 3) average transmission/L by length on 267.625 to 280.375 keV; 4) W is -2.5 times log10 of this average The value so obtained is 0.008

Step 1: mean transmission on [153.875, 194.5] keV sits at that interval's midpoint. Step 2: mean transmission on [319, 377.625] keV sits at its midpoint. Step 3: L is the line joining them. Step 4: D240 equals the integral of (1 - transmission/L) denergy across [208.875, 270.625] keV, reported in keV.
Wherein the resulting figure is 2.3 keV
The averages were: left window 30.2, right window 27.1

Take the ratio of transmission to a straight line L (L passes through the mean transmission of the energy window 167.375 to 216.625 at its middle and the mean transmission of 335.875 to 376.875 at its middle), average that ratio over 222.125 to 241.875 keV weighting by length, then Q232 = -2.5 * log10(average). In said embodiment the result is 0.09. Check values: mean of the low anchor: 29.7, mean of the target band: 26.8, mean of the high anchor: 27.1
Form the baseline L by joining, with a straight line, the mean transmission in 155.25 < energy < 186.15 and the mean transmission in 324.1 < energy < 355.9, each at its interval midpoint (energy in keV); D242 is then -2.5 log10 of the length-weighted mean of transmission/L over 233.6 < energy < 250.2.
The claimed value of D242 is 0.05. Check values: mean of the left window 30.1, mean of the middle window 27.6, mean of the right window 27.5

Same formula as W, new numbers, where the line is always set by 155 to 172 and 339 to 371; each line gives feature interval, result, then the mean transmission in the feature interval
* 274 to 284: 0.035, 27.3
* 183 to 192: -0.055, 30.9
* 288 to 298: 0.049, 26.8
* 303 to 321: 0.075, 25.9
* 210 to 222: 0.044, 27.8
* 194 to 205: 0.008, 29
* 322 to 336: 0.009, 27.3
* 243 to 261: -0.007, 28.7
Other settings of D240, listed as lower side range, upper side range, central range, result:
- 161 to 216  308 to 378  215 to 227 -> 0.88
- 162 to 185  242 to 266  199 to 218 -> 0.88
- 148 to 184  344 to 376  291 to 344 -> 1.54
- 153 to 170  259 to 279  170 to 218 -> -0.77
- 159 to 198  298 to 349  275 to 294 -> 0.52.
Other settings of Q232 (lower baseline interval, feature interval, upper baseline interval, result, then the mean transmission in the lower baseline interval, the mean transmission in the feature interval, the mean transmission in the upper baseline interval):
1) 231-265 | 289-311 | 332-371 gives 0.06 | 28.4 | 26.4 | 27.4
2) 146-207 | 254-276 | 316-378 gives 0.00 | 29.9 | 28.5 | 27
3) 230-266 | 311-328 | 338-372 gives 0.05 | 28.3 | 26.2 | 27.2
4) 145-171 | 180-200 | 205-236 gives -0.08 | 29.7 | 30.7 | 27.3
